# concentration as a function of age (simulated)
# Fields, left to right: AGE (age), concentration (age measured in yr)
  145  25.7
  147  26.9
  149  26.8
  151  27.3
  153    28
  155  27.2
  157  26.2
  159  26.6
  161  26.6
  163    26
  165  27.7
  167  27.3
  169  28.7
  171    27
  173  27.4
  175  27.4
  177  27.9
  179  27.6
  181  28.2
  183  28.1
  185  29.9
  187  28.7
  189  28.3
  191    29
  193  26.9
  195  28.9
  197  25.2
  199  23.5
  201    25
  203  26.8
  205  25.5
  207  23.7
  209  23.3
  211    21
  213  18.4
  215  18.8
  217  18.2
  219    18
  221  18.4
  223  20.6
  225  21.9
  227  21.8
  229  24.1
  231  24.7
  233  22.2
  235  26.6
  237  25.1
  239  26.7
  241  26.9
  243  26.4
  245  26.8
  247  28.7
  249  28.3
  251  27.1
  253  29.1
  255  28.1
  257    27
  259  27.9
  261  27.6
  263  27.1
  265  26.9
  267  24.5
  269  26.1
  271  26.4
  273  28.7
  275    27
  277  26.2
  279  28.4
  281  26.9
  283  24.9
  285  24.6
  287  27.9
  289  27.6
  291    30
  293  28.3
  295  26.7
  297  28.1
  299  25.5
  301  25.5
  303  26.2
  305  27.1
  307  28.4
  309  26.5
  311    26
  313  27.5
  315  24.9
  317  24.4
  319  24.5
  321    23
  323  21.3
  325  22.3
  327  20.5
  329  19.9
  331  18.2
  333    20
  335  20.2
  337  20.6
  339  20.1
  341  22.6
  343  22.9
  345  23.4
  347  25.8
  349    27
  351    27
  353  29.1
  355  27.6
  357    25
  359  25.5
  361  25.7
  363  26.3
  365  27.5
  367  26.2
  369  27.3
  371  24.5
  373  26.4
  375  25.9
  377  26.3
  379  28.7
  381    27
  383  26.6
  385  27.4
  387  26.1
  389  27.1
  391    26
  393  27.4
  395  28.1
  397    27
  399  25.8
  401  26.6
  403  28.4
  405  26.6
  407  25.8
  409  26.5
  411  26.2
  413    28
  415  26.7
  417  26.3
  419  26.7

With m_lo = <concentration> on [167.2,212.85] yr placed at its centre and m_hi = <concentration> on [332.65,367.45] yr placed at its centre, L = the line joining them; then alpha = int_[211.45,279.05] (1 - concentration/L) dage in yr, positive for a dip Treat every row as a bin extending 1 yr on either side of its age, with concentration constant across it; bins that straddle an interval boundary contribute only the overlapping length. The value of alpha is 2.5 yr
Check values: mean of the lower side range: 26.6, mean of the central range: 24.9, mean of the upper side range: 24.6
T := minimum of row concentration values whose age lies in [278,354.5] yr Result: 18.2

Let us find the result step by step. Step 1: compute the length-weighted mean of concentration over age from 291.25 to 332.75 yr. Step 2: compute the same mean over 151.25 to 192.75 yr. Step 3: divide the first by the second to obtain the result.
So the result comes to 0.9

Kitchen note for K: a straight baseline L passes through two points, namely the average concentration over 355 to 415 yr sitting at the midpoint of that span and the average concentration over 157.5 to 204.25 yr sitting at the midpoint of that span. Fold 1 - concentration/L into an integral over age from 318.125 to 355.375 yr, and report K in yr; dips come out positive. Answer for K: 5.5 yr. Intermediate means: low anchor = 27.3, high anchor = 26.6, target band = 22.9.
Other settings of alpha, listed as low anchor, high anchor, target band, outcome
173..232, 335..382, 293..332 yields 0.83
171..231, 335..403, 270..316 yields -2.92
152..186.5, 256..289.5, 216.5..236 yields 3.87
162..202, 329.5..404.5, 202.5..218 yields 3.05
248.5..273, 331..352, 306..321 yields -0.95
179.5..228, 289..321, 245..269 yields -1.89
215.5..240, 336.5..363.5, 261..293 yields -4.91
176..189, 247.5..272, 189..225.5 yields 6.41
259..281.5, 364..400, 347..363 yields 0.10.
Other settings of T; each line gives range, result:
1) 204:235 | 18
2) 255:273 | 24.5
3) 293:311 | 25.5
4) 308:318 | 24.4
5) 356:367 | 25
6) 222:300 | 20.6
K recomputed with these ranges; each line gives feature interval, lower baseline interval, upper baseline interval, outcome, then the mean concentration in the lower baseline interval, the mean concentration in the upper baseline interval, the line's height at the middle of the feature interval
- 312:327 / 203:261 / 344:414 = 1.1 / 24.2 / 26.6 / 25.7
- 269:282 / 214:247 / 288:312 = -0.7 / 23.1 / 27.2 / 25.7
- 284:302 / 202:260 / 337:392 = -1.6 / 24.2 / 25.9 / 25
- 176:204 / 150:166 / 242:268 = -0.4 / 26.9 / 27.3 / 27.1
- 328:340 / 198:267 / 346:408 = 2.9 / 24.5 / 26.7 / 26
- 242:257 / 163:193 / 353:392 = -0.2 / 28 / 26.5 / 27.5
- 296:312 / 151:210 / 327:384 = -0.8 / 27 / 24.7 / 25.4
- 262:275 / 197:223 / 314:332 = -2.8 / 21.8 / 22.1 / 22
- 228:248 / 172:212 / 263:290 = 0.6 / 26.6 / 26.6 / 26.6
